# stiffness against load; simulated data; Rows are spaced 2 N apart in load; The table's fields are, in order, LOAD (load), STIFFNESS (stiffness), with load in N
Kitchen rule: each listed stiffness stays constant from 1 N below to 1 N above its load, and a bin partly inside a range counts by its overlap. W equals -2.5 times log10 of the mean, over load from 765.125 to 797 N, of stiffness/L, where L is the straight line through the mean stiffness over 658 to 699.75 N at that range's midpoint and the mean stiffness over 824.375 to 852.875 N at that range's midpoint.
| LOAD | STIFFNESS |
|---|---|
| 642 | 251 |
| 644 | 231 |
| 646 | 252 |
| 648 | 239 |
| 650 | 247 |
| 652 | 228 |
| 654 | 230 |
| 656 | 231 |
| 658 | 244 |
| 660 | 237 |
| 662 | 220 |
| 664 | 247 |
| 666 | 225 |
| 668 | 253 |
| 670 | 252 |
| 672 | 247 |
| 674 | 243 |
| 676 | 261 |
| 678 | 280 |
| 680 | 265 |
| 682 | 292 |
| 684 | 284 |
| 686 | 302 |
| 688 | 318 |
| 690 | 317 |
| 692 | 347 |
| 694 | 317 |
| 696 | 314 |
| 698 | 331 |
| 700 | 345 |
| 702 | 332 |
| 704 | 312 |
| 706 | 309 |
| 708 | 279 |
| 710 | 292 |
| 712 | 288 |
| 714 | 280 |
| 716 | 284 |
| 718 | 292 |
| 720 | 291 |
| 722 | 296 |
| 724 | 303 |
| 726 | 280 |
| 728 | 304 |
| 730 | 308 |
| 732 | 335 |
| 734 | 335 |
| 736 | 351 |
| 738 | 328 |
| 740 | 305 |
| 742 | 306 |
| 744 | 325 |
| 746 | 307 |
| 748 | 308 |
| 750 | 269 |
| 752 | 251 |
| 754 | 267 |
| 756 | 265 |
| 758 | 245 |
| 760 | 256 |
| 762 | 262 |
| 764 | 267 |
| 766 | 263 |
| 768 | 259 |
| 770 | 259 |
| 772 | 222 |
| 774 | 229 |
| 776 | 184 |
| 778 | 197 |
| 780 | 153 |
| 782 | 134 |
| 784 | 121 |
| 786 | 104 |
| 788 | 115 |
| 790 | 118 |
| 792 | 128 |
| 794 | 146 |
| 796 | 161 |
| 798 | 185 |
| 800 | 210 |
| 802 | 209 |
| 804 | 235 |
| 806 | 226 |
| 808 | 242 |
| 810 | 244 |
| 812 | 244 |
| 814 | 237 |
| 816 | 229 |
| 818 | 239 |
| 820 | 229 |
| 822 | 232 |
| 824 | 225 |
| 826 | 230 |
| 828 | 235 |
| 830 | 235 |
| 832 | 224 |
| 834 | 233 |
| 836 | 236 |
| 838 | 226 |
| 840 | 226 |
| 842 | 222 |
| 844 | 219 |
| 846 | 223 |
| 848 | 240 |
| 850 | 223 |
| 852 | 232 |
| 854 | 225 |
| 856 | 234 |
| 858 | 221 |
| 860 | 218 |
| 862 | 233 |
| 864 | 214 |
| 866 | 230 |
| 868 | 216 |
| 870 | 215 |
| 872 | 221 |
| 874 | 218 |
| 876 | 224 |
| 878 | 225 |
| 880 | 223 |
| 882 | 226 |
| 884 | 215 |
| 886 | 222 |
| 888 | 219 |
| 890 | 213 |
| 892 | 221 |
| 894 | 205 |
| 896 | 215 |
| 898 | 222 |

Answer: 0.38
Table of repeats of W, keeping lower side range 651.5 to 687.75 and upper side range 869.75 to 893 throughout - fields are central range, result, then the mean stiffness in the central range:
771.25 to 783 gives 0.26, 186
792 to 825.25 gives 0.08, 216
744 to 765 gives -0.13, 272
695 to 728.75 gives -0.22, 302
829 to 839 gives -0.01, 231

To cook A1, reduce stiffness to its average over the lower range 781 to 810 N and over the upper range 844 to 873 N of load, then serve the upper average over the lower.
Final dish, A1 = 1.33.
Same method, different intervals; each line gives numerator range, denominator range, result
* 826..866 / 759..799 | 1.21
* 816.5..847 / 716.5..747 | 0.74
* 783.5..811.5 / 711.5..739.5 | 0.58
